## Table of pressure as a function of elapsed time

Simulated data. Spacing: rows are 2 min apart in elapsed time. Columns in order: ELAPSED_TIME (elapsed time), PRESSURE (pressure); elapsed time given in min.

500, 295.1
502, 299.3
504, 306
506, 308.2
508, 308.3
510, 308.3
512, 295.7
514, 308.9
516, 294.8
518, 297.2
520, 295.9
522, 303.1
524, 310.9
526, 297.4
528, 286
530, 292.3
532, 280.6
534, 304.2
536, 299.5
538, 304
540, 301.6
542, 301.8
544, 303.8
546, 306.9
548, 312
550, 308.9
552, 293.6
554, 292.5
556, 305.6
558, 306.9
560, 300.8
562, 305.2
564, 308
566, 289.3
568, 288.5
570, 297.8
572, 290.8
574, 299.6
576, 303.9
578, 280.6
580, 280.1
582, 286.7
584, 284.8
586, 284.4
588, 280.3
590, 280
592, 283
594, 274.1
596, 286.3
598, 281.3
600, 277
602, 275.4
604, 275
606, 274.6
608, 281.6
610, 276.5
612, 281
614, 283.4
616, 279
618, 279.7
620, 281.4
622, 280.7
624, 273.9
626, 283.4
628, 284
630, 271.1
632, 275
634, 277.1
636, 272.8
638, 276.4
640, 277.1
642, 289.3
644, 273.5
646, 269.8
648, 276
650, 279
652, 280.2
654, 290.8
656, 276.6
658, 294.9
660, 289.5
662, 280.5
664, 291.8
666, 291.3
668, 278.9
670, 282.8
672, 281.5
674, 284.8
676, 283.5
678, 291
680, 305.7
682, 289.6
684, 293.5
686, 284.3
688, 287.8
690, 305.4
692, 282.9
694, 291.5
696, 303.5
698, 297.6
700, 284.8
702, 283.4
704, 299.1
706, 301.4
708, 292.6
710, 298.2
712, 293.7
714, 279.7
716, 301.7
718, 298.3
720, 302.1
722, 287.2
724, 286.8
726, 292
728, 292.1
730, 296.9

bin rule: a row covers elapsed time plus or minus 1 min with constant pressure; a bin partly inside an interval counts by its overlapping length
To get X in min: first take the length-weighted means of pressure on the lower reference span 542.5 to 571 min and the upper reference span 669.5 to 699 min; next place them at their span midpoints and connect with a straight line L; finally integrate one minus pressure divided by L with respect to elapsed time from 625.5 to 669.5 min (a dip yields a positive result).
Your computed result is 2.0 min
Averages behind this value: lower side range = 301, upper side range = 291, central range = 281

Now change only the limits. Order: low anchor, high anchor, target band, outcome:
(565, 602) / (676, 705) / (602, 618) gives 0.5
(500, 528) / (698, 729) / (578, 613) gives 2.1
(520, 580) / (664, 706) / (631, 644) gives 0.7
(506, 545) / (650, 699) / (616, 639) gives 1.1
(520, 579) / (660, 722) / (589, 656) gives 3.7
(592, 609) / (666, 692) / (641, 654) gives 0.3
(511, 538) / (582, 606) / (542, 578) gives -1.4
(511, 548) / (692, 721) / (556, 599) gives 1.1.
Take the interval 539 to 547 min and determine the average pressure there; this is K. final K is 304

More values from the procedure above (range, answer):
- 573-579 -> 295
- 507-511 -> 308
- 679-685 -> 296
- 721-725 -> 287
